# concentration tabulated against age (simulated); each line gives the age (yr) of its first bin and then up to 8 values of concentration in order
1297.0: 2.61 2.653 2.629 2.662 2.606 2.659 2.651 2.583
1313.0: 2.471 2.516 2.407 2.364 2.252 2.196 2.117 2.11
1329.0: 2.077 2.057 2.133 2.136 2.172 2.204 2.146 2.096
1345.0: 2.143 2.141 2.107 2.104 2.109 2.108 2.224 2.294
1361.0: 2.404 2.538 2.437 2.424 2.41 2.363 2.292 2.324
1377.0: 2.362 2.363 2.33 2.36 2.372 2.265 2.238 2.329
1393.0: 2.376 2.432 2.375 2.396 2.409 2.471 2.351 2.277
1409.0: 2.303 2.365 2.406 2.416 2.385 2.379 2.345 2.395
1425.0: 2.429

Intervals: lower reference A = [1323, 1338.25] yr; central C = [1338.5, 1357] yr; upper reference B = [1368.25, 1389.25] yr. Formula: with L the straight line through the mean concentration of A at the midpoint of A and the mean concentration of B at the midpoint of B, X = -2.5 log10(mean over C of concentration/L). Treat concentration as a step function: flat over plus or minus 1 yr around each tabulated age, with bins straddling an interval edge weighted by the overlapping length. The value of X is 0.03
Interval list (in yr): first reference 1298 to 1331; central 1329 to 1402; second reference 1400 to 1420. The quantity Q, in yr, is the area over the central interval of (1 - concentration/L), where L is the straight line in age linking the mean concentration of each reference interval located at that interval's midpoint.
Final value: 3.8 yr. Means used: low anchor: 2.42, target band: 2.27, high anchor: 2.38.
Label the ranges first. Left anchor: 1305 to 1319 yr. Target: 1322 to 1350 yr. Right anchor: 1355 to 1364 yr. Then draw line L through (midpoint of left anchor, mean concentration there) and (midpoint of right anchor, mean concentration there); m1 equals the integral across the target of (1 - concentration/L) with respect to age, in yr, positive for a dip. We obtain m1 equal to 3.51 yr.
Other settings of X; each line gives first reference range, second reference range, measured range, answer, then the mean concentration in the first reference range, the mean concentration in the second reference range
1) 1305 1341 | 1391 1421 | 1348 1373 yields 0.02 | 2.3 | 2.38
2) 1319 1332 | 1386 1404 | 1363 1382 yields -0.04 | 2.15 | 2.37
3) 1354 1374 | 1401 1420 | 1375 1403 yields 0.00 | 2.35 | 2.37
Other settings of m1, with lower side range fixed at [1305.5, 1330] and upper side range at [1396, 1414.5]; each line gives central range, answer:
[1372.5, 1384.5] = 0.2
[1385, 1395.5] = 0.2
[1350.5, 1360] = 0.8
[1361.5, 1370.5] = -0.3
